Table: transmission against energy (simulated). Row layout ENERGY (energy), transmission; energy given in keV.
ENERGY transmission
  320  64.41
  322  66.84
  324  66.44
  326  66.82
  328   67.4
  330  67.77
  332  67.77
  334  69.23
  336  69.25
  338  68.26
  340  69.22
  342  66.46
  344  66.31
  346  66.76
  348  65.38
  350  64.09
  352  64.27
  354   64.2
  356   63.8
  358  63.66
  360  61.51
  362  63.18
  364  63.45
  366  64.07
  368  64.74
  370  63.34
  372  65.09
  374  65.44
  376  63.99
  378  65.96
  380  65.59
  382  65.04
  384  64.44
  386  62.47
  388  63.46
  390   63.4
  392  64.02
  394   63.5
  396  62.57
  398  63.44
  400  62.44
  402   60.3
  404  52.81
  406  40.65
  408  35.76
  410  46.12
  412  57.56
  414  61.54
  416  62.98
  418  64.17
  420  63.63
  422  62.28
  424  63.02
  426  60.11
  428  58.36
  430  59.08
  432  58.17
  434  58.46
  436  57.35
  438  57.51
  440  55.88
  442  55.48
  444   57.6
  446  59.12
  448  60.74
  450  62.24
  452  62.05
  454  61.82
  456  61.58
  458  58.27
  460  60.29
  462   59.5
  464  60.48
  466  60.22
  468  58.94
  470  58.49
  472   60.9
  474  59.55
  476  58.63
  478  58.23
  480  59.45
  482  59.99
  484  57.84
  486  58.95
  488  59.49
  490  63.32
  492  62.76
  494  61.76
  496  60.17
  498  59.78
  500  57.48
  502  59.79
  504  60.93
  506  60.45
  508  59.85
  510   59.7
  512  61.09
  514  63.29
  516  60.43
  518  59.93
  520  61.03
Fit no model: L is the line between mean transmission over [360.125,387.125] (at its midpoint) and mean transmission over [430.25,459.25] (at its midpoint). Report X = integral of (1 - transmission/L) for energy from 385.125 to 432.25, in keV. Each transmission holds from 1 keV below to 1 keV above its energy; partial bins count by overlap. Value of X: 2.2 keV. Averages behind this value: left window 64.3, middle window 58.8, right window 59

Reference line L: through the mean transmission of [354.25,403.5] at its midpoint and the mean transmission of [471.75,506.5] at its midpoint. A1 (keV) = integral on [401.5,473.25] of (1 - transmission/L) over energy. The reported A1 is 4.1 keV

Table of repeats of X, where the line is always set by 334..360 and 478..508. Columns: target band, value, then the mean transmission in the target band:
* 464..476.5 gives 0.3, 59.6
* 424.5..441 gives 1.1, 58.3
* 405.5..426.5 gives 2.2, 56.4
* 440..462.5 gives 0.7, 59.7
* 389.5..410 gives 2.5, 56.2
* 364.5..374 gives 0.1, 64.4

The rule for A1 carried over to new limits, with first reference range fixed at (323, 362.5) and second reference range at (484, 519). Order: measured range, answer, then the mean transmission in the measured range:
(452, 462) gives 0.2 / 60.5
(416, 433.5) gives 0.6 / 61.1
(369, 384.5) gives 0.0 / 64.9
